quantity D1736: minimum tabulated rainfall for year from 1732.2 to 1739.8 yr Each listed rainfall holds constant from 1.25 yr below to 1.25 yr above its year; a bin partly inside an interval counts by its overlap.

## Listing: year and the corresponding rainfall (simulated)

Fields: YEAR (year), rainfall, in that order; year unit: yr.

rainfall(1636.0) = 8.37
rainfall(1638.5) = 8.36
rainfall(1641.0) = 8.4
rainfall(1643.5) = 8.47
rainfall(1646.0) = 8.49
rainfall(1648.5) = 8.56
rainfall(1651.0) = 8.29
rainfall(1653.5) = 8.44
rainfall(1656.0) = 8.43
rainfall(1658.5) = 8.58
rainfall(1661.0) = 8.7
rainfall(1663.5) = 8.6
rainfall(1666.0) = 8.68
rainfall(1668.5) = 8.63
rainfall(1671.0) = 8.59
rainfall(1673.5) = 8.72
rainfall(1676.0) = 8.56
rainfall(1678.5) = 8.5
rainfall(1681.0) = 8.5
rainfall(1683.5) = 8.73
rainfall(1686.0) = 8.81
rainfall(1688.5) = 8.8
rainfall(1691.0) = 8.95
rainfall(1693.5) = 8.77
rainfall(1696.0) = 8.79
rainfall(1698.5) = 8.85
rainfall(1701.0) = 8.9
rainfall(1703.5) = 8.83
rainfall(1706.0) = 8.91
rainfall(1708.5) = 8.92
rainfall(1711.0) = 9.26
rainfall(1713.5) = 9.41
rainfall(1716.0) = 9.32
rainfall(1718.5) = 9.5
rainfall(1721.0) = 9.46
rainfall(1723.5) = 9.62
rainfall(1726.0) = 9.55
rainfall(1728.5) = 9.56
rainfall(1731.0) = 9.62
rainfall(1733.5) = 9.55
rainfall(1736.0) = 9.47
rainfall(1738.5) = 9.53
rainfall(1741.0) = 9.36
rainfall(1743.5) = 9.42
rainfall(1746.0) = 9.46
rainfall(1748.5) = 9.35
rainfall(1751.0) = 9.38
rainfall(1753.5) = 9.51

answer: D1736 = 9.47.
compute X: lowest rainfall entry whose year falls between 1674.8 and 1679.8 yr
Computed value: 8.5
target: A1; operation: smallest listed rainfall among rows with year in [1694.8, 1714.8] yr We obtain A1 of 8.79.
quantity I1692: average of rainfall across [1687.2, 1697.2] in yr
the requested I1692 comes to 8.83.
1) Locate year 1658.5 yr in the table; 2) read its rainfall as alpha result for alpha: 8.58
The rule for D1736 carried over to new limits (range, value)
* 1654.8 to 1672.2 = 8.43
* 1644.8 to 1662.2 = 8.29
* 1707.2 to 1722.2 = 8.92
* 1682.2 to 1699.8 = 8.73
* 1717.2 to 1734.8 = 9.46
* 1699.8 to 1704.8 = 8.83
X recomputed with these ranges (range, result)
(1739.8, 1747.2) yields 9.36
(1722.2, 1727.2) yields 9.55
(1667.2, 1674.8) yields 8.59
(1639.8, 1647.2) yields 8.4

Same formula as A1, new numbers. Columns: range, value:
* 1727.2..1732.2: 9.56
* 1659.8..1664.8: 8.6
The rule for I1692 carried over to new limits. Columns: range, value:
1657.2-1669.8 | 8.64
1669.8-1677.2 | 8.62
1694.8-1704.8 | 8.84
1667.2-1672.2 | 8.61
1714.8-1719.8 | 9.41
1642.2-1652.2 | 8.45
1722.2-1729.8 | 9.58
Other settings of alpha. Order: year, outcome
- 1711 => 9.26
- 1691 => 8.95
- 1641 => 8.4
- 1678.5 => 8.5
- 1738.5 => 9.53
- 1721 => 9.46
